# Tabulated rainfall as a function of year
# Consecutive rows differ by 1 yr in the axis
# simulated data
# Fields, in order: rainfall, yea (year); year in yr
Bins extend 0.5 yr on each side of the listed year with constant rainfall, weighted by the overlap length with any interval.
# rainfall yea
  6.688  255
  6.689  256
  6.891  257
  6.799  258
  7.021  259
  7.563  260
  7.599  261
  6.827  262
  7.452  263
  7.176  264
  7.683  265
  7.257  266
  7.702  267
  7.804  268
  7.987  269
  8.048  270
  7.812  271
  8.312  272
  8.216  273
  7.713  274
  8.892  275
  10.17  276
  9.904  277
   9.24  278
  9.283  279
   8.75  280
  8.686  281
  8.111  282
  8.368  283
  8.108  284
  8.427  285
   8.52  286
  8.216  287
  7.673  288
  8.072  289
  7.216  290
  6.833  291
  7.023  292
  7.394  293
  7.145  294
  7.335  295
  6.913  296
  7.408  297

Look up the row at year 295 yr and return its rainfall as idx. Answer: 7.335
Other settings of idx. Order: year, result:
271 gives 7.812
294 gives 7.145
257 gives 6.891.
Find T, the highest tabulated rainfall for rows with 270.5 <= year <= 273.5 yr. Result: 8.312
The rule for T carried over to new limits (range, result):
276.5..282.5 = 9.904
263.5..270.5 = 8.048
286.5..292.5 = 8.216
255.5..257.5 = 6.891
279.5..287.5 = 8.75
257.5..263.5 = 7.599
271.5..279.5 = 10.17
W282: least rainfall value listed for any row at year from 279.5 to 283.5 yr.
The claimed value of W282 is 8.111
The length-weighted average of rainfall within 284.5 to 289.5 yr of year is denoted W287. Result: 8.18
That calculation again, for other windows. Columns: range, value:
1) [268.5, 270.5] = 8.02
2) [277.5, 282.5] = 8.81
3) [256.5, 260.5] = 7.07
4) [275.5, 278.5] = 9.77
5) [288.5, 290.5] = 7.64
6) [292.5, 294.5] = 7.27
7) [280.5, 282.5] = 8.4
